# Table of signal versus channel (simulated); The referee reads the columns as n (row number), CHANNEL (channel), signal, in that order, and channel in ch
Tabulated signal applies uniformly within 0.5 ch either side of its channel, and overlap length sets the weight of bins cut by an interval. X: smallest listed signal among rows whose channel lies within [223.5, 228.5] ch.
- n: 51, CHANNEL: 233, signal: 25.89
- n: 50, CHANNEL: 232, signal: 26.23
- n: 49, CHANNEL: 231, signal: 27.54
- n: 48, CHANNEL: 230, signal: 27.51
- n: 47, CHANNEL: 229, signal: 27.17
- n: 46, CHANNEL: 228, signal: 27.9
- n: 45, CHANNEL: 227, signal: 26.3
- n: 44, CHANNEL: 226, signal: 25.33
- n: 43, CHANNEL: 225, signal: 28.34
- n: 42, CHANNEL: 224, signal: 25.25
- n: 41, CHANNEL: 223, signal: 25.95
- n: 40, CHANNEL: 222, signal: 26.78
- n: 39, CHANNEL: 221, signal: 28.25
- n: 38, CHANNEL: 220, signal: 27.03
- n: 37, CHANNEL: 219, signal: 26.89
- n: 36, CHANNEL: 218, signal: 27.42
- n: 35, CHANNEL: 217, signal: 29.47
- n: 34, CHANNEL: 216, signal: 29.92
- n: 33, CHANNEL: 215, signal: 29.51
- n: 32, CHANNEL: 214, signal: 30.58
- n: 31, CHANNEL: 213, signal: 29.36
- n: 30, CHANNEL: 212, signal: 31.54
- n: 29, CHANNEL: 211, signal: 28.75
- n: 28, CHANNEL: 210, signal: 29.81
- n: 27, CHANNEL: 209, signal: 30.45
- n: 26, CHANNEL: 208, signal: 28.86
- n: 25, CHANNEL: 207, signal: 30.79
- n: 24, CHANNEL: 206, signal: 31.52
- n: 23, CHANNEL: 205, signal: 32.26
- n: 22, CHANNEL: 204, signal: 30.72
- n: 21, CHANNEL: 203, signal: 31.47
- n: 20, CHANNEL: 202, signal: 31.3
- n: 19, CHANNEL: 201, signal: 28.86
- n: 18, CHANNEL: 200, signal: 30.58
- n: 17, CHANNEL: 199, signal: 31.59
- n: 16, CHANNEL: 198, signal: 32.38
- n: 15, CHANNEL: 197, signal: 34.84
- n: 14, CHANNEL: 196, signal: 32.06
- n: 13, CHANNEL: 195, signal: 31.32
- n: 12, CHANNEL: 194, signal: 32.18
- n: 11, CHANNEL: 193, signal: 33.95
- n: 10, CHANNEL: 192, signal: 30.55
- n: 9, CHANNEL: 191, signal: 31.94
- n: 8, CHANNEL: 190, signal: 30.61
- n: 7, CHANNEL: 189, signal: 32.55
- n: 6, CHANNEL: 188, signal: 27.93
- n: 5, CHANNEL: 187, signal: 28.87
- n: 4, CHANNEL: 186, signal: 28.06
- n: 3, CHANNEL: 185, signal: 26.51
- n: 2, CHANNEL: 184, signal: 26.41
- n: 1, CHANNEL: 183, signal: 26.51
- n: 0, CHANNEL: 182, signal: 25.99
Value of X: 25.25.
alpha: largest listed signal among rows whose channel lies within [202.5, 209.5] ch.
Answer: 32.26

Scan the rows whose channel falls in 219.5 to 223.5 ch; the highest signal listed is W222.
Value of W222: 28.25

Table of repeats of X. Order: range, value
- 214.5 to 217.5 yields 29.47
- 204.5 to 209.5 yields 28.86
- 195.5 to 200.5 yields 30.58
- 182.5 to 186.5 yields 26.41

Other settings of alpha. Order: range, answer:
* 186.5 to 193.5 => 33.95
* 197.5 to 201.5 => 32.38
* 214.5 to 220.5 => 29.92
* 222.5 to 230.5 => 28.34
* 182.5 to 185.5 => 26.51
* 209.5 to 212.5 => 31.54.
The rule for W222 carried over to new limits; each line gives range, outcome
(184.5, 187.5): 28.87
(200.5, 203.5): 31.47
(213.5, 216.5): 30.58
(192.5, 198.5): 34.84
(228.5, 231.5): 27.54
